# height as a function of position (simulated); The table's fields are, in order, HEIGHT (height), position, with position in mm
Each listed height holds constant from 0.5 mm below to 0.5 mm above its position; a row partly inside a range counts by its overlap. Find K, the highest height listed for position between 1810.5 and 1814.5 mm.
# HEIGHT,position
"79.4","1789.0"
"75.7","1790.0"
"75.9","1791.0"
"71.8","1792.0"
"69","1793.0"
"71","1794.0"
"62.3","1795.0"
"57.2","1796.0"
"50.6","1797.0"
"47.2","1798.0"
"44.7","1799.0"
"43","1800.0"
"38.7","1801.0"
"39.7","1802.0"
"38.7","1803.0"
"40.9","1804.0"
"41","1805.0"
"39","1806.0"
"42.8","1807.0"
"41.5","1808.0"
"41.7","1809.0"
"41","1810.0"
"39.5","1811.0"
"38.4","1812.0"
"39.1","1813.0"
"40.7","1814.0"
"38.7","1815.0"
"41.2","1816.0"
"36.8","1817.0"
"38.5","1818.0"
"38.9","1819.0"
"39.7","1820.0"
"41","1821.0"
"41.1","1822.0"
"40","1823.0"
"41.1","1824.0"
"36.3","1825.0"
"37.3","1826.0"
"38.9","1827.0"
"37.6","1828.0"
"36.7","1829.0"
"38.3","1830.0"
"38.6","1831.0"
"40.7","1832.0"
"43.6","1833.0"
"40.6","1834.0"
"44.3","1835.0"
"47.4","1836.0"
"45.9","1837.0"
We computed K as 40.7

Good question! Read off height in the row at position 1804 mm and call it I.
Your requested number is 40.9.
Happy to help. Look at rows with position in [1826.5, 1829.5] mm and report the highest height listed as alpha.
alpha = 38.9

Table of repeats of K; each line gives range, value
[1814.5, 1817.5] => 41.2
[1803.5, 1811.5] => 42.8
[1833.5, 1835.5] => 44.3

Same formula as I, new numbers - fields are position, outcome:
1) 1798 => 47.2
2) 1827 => 38.9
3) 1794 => 71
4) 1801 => 38.7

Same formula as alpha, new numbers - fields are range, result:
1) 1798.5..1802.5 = 44.7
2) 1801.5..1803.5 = 39.7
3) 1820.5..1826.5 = 41.1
